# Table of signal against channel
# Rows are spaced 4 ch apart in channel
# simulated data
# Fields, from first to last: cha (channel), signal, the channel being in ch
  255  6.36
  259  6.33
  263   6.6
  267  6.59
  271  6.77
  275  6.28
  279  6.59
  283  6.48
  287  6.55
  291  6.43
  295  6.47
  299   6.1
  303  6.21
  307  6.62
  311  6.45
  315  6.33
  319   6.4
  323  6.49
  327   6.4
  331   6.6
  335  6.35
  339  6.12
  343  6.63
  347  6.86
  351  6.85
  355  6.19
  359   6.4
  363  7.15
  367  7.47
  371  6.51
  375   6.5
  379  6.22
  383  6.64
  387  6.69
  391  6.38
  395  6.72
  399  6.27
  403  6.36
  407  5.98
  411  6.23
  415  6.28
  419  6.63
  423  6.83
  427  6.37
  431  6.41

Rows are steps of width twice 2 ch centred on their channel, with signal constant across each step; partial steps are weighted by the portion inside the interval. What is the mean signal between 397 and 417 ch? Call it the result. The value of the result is 6.22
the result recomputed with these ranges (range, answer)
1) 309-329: 6.41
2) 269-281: 6.55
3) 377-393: 6.48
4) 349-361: 6.48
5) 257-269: 6.51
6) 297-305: 6.15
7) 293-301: 6.29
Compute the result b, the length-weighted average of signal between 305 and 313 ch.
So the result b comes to 6.54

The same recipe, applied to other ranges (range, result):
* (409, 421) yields 6.38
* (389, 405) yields 6.43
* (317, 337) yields 6.45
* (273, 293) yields 6.47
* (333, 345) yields 6.37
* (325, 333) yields 6.5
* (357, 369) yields 7.01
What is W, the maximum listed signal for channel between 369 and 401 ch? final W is 6.72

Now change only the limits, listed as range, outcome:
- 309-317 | 6.45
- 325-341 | 6.6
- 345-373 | 7.47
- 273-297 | 6.59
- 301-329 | 6.62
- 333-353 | 6.86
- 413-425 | 6.83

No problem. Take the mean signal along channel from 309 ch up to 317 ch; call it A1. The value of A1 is 6.39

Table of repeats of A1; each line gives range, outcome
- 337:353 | 6.62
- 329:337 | 6.47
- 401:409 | 6.17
